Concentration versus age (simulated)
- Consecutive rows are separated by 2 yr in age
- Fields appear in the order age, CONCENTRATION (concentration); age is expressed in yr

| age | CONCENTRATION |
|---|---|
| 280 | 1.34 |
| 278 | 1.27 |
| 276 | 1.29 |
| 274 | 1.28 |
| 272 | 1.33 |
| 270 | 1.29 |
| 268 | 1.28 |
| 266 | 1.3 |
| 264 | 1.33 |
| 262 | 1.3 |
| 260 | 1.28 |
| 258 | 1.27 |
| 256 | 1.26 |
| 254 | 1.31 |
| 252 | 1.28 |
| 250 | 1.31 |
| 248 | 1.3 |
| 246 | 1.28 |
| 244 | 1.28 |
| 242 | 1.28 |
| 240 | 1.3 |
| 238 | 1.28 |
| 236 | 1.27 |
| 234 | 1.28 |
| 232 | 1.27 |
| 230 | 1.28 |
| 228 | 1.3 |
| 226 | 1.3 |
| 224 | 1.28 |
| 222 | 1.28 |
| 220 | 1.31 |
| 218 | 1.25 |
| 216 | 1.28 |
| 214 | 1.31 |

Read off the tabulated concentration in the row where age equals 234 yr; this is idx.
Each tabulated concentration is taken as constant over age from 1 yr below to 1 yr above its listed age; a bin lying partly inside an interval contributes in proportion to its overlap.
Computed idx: 1.28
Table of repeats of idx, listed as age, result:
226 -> 1.3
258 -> 1.27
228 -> 1.3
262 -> 1.3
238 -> 1.28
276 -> 1.29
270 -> 1.29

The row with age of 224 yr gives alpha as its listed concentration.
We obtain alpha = 1.28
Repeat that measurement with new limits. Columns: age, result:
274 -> 1.28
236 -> 1.27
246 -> 1.28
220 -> 1.31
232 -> 1.27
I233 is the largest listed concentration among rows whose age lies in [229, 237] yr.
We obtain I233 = 1.28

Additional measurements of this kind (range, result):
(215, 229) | 1.31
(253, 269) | 1.33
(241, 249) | 1.3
